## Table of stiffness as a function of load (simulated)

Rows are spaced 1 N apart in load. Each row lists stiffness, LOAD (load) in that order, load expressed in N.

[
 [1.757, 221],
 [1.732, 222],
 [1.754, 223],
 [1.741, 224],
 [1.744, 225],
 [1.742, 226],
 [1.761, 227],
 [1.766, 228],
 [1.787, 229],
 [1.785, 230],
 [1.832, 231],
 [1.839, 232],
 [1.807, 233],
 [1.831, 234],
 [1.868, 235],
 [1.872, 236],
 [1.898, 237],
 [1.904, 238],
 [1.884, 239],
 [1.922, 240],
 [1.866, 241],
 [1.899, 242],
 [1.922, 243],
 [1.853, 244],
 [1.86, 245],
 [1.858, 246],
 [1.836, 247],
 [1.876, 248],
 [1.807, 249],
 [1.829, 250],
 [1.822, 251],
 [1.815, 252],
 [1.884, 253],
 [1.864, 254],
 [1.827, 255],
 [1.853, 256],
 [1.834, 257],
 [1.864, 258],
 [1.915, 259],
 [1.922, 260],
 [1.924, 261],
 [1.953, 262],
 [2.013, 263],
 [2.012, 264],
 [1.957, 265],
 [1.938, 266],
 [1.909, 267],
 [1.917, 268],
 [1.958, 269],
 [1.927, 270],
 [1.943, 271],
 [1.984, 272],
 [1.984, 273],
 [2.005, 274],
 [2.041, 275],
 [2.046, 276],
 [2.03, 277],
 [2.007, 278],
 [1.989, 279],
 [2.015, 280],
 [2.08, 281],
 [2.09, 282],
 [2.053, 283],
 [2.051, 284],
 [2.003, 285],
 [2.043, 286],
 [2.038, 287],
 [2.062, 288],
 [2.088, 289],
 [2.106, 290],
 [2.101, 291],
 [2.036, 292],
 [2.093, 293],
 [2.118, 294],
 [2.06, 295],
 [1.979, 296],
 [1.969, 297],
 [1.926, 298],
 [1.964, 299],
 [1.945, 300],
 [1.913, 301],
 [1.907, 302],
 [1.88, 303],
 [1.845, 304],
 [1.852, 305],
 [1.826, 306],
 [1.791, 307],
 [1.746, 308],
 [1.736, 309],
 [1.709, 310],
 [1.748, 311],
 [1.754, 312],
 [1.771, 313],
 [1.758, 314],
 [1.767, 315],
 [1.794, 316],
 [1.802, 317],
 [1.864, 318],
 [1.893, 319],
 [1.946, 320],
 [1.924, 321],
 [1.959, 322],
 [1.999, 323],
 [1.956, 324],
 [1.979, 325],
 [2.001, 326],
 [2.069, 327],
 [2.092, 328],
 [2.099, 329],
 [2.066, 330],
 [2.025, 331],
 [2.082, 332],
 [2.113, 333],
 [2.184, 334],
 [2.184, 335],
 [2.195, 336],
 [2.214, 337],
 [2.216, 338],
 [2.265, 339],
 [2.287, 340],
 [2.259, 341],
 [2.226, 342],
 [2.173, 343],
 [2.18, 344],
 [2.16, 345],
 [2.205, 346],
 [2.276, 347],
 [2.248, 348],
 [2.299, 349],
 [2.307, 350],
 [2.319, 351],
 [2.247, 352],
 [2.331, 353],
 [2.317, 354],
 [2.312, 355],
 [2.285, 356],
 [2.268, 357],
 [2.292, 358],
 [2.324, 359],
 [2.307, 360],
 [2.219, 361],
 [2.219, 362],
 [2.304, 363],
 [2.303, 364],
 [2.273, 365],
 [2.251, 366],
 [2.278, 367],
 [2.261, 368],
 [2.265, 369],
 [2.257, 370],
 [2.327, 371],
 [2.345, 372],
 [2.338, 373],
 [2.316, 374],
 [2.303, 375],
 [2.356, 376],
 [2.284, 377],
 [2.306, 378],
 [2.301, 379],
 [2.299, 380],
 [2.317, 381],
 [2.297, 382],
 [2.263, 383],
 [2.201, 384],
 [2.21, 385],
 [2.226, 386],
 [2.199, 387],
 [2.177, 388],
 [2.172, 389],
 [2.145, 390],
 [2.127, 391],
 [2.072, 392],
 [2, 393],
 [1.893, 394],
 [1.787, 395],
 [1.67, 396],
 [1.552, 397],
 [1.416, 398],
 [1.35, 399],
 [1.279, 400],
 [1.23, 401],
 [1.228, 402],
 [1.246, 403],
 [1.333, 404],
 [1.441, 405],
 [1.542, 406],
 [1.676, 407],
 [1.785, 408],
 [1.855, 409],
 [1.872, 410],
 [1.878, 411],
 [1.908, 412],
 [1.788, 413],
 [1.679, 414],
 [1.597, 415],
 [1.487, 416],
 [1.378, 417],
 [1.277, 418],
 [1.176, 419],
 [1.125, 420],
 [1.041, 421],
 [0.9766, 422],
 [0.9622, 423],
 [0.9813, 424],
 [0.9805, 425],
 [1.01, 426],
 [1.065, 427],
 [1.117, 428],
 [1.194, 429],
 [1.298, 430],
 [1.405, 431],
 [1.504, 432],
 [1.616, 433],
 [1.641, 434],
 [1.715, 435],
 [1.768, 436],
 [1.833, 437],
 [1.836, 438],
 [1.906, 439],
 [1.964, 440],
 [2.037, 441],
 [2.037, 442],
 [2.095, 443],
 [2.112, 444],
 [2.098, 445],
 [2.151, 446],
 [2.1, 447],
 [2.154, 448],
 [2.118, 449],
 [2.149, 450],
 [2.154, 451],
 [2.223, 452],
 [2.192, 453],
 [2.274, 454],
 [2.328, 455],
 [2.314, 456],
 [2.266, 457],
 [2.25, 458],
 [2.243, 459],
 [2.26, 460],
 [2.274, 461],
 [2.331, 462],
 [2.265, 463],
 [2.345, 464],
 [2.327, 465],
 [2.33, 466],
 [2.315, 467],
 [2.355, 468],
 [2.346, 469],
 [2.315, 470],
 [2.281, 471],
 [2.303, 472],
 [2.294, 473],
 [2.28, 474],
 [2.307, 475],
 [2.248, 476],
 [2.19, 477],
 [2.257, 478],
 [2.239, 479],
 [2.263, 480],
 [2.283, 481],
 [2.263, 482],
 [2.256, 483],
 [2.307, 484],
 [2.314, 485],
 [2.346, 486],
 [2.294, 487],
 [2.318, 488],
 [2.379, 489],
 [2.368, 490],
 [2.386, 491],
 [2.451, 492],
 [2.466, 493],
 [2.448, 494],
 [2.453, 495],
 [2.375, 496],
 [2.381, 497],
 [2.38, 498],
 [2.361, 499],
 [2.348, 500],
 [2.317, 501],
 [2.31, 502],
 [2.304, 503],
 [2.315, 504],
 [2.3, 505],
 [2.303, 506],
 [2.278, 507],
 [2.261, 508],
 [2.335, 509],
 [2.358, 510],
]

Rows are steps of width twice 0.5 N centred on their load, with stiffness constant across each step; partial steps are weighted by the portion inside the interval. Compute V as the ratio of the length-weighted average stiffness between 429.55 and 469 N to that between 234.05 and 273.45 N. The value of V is 1.09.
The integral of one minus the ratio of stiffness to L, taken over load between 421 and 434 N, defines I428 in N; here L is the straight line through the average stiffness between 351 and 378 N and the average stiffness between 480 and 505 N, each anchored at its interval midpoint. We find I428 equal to 6.3 N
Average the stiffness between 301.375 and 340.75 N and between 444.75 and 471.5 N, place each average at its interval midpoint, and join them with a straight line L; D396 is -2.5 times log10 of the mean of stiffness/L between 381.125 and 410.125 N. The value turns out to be 0.17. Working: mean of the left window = 1.96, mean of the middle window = 1.81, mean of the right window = 2.25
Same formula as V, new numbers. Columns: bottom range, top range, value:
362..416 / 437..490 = 1.13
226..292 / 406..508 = 1.04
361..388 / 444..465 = 0.98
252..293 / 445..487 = 1.14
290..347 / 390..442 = 0.77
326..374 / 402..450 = 0.71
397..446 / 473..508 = 1.53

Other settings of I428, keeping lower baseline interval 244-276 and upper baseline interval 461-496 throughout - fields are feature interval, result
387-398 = 1.1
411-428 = 7.1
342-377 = -3.0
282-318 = 1.1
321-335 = -0.1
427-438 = 3.6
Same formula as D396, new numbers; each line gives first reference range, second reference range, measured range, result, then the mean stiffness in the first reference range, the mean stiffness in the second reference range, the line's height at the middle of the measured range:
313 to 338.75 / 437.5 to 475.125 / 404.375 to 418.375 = 0.278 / 2.01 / 2.21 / 2.14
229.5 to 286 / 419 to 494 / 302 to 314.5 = 0.089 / 1.92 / 2.01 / 1.94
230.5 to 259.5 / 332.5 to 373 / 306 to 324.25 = 0.162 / 1.86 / 2.26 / 2.12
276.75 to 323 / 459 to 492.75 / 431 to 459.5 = 0.110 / 1.94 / 2.31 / 2.24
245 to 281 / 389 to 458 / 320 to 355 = -0.188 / 1.93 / 1.69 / 1.82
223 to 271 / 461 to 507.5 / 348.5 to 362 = -0.108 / 1.87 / 2.32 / 2.07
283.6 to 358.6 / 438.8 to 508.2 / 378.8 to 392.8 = -0.033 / 2.05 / 2.27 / 2.14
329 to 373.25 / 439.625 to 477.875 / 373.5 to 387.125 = -0.019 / 2.24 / 2.23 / 2.24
